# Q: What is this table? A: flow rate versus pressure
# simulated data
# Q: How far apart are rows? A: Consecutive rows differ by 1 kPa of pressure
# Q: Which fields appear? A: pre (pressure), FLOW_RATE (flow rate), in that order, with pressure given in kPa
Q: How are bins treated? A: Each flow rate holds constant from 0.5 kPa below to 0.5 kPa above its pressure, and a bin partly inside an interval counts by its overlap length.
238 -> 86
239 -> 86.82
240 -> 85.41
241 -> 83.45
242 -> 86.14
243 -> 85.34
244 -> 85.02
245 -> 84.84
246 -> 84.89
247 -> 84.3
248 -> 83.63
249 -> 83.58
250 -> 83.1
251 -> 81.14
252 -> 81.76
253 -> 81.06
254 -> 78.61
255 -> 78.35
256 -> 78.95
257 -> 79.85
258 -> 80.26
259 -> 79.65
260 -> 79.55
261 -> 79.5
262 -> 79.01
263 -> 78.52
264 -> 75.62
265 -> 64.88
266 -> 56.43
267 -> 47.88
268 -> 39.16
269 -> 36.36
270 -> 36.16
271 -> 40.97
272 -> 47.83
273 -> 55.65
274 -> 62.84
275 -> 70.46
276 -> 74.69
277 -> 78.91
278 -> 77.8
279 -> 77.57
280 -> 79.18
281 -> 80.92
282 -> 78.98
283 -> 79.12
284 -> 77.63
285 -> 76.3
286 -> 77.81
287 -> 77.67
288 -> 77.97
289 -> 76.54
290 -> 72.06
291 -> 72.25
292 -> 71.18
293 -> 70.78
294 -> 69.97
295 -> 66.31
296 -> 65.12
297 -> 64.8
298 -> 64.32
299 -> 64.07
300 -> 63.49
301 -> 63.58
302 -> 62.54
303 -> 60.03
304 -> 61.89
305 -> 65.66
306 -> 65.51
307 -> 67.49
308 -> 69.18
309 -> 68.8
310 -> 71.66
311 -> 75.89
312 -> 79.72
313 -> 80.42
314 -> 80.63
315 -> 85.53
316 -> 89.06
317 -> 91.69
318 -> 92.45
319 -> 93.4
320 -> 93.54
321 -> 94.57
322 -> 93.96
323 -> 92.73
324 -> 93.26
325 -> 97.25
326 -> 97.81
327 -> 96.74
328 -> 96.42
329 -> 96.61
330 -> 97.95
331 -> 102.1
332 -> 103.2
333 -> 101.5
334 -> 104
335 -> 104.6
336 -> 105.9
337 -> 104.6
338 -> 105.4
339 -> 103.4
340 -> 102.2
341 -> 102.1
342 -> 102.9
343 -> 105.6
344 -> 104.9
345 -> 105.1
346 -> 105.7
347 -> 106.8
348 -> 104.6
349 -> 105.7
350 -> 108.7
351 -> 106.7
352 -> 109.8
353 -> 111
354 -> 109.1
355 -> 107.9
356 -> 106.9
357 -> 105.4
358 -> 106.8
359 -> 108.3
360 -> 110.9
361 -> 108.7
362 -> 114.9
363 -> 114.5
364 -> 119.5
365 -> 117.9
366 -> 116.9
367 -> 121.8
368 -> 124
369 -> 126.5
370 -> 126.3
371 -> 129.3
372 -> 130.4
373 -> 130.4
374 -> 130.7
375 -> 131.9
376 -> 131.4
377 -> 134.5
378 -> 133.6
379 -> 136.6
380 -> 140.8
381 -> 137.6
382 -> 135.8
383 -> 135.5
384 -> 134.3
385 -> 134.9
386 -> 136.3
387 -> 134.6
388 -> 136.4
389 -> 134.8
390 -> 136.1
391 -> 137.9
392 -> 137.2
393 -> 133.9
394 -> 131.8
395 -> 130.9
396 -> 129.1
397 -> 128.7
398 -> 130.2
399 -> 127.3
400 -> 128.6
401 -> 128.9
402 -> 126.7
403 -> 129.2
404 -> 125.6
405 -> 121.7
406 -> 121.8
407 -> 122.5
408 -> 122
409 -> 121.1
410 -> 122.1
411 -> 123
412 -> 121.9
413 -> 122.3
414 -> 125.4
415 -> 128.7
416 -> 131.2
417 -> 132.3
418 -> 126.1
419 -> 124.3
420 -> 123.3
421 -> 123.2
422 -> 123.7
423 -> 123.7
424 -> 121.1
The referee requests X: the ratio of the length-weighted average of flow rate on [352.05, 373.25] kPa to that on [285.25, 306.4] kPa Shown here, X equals 1.70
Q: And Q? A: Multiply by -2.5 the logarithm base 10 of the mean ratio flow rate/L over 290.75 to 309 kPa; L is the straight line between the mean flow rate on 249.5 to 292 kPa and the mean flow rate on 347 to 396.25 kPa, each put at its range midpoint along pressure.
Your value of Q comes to 0.290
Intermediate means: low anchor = 71.2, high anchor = 124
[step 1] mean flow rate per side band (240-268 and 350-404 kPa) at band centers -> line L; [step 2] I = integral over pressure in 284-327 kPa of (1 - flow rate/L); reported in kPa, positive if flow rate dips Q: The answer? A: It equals 9.3 kPa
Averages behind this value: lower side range 78.1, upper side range 126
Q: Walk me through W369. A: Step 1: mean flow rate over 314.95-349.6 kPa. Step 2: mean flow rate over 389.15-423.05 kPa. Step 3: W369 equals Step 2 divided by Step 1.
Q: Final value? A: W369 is 1.3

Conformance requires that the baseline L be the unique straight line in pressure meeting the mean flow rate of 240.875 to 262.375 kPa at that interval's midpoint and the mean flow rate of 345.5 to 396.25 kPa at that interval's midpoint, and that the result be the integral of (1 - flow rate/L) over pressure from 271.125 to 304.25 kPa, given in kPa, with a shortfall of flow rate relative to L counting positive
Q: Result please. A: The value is 8.5 kPa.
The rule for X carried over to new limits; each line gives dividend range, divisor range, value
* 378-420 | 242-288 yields 1.78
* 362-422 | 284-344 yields 1.53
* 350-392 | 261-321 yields 1.76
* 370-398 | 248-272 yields 1.93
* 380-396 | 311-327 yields 1.50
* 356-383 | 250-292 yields 1.75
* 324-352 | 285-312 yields 1.49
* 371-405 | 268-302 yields 1.96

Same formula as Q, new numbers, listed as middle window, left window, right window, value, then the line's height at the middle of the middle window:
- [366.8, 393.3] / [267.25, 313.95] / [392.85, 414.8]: -0.171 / 114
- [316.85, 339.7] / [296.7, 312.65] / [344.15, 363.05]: -0.139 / 86.8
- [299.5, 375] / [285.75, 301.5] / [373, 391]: 0.034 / 102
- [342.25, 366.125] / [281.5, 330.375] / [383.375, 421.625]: -0.058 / 103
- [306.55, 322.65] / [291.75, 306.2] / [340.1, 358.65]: -0.067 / 77.9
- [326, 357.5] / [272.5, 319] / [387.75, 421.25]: -0.087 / 96.3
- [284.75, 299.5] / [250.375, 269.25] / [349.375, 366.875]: 0.190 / 84.8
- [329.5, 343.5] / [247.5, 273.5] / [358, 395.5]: 0.047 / 108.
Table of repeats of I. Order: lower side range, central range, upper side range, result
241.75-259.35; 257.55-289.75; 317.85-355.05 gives 6.89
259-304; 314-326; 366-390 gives 0.16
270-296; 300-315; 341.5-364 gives 2.54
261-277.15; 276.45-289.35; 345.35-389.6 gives -1.94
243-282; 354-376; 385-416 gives -0.84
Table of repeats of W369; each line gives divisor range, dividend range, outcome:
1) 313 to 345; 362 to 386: 1.32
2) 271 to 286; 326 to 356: 1.45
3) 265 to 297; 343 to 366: 1.63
